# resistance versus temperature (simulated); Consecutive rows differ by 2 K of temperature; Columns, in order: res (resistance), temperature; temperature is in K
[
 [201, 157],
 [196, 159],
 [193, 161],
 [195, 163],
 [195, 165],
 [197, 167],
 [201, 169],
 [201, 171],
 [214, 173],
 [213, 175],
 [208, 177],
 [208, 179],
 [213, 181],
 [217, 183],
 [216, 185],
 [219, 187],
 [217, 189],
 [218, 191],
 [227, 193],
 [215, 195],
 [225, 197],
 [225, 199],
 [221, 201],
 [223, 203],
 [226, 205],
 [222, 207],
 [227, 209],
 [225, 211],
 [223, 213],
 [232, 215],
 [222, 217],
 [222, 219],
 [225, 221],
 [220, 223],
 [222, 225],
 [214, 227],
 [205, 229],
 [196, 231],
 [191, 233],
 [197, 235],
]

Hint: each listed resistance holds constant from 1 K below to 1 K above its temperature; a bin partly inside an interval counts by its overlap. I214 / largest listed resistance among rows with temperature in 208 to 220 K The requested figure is 232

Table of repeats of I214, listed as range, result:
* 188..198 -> 227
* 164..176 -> 214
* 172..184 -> 217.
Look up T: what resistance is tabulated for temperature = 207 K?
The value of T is 222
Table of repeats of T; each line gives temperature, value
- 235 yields 197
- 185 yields 216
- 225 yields 222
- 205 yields 226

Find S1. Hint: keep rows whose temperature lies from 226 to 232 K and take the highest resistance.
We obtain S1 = 214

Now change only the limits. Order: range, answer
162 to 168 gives 197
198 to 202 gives 225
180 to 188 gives 219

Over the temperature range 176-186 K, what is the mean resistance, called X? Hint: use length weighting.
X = 212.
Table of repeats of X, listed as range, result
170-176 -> 209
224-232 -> 209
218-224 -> 222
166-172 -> 200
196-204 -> 224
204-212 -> 225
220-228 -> 220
